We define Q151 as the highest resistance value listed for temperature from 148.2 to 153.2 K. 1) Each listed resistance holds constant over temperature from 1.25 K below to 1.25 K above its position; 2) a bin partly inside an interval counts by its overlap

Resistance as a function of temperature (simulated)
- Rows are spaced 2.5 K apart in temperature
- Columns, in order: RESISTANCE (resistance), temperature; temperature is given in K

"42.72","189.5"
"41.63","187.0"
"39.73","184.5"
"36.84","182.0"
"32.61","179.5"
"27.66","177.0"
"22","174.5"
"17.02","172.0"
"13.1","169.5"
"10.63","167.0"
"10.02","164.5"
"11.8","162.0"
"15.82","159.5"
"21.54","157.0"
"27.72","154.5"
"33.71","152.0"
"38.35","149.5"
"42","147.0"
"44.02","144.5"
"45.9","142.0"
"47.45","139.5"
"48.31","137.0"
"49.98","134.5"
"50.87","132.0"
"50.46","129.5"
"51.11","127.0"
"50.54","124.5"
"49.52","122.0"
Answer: 38.35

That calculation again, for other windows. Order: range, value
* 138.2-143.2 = 47.45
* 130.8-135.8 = 50.87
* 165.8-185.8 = 39.73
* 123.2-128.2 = 51.11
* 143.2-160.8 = 44.02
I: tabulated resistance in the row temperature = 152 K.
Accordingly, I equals 33.71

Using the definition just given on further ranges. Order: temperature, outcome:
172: 17.02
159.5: 15.82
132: 50.87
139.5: 47.45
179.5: 32.61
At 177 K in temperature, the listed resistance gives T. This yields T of 27.66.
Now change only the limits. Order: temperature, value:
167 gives 10.63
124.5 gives 50.54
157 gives 21.54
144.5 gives 44.02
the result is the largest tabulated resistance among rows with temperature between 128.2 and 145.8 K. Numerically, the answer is 50.87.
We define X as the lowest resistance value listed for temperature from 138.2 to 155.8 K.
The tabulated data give 27.72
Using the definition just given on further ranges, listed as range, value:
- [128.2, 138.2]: 48.31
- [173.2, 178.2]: 22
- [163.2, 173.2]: 10.02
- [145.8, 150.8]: 38.35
